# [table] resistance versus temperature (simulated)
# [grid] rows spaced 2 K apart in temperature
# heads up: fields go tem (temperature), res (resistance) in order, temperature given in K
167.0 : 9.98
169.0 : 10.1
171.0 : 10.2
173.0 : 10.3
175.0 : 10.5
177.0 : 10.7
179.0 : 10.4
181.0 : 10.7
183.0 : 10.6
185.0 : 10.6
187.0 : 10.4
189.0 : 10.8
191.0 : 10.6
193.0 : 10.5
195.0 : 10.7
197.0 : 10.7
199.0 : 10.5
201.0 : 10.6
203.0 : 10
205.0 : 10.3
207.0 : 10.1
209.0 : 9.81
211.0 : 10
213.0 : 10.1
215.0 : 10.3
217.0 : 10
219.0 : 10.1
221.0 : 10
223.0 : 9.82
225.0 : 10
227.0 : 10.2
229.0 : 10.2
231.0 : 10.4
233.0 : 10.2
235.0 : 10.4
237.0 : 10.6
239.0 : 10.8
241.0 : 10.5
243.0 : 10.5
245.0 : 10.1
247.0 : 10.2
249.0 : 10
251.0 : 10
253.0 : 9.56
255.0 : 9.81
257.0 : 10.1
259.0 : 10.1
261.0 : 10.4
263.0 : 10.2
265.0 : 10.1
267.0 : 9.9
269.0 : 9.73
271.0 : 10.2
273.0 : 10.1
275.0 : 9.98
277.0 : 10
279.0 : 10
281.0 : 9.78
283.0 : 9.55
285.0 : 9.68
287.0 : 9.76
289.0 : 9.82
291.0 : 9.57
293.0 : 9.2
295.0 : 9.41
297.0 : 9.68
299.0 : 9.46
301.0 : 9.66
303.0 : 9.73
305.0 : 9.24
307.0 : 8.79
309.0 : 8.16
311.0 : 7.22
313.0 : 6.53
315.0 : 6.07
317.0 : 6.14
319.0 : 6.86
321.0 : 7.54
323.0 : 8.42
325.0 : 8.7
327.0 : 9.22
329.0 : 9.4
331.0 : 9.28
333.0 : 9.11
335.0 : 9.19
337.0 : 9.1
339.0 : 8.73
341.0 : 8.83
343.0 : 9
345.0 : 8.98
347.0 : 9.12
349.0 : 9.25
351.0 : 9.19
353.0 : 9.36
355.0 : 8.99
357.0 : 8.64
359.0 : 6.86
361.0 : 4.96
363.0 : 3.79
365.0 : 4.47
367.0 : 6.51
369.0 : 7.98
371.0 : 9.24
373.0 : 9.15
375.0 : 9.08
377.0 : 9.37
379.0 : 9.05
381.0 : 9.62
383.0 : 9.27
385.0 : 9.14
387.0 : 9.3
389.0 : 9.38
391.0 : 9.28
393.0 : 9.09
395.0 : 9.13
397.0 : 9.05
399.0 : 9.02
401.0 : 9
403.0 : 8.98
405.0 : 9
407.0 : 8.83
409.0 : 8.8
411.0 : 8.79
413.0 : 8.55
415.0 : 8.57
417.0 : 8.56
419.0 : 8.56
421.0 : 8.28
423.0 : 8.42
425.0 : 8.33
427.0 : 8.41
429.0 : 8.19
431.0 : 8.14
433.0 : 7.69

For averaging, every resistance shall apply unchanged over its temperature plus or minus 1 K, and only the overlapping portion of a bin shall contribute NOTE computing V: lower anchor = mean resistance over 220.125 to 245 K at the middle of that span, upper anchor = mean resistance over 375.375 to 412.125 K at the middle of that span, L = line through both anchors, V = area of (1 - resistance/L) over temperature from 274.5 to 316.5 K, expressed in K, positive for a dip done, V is 3.3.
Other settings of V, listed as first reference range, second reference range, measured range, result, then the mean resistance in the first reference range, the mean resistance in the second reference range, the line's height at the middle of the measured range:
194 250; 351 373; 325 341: -2.46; 10.3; 7.27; 7.89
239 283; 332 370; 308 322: 3.01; 10.1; 8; 8.83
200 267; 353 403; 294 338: 3.02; 10.2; 8.34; 9.12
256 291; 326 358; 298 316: 2.30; 9.95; 9.09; 9.53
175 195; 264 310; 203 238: 0.37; 10.6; 9.63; 10.3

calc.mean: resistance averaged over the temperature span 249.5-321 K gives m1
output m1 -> 9.25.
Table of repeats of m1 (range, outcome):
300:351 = 8.5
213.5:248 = 10.3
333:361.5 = 8.67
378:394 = 9.27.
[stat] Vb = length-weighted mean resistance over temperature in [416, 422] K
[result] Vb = 8.47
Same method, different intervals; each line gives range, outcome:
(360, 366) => 4.41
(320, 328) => 8.47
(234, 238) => 10.5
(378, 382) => 9.34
